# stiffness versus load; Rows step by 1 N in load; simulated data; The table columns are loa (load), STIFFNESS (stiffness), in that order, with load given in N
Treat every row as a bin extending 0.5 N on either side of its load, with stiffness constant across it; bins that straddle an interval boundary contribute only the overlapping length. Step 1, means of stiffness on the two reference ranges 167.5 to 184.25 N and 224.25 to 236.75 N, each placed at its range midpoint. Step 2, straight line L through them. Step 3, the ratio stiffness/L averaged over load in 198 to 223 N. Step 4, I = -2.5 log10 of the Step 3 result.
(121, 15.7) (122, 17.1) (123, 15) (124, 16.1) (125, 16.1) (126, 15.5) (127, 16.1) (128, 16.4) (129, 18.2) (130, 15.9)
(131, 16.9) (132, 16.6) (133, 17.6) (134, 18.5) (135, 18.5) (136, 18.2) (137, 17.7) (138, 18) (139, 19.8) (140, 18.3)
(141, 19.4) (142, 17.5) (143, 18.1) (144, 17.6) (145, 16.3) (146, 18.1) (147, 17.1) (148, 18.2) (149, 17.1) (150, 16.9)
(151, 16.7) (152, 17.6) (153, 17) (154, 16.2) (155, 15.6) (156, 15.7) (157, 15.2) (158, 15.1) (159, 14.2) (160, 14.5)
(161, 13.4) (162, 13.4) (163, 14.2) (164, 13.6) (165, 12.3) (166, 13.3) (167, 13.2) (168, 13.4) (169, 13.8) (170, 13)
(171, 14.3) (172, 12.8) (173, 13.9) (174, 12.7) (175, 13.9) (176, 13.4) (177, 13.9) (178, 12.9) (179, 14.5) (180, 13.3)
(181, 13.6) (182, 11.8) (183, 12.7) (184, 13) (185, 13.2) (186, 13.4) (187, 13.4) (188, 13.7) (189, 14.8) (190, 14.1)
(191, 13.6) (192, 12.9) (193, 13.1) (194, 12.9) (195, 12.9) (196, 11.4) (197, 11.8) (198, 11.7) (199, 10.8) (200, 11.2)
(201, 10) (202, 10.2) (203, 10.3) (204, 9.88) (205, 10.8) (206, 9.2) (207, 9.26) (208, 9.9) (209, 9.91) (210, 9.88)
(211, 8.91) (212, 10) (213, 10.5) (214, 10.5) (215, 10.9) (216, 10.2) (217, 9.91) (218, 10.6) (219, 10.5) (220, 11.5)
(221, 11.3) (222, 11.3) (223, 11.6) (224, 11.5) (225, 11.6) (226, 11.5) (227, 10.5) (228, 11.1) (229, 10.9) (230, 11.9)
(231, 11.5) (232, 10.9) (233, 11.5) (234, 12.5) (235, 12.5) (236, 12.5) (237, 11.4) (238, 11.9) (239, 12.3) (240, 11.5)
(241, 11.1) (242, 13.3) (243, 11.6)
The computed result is 0.178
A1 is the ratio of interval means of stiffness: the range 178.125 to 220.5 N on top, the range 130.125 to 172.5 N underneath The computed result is 0.7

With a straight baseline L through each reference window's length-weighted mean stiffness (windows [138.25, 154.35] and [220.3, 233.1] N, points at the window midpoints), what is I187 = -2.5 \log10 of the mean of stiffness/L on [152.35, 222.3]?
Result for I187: 0.16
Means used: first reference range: 17.6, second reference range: 11.3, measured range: 12.5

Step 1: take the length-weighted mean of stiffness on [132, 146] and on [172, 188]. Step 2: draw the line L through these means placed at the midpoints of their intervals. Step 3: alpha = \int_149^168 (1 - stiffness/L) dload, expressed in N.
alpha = 1.1 N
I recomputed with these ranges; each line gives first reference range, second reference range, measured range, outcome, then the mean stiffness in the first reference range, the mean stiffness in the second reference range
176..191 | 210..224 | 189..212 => 0.08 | 13.5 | 10.6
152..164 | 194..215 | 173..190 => -0.06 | 15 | 10.5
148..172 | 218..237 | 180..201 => 0.05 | 14.8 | 11.5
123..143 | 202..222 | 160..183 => 0.04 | 17.4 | 10.2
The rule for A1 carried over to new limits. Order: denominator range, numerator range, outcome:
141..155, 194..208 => 0.62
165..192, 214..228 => 0.82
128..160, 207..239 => 0.64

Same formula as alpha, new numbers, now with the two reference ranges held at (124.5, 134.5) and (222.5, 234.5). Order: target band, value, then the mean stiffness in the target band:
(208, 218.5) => 1.8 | 10.1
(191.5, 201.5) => 1.0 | 11.9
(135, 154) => -2.1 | 17.7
